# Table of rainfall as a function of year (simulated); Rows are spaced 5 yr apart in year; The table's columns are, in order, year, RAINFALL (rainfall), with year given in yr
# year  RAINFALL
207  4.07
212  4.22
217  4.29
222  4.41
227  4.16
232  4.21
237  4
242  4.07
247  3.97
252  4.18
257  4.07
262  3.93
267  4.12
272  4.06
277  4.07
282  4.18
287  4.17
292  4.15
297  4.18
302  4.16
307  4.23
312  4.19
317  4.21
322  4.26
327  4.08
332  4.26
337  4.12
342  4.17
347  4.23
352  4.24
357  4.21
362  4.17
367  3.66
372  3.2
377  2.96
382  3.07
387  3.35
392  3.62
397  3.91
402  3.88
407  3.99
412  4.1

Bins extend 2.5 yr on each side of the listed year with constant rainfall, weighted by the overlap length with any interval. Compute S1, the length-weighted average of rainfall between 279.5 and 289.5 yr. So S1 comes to 4.17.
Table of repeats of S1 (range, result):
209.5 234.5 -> 4.26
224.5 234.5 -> 4.19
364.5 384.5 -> 3.22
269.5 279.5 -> 4.06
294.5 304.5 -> 4.17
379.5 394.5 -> 3.35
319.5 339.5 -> 4.18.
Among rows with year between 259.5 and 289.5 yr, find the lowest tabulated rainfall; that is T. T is 3.93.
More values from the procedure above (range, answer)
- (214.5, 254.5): 3.97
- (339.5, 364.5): 4.17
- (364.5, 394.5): 2.96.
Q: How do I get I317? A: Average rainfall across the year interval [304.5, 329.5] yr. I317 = 4.19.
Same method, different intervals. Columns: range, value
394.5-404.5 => 3.9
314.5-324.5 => 4.23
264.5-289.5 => 4.12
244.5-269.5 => 4.05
